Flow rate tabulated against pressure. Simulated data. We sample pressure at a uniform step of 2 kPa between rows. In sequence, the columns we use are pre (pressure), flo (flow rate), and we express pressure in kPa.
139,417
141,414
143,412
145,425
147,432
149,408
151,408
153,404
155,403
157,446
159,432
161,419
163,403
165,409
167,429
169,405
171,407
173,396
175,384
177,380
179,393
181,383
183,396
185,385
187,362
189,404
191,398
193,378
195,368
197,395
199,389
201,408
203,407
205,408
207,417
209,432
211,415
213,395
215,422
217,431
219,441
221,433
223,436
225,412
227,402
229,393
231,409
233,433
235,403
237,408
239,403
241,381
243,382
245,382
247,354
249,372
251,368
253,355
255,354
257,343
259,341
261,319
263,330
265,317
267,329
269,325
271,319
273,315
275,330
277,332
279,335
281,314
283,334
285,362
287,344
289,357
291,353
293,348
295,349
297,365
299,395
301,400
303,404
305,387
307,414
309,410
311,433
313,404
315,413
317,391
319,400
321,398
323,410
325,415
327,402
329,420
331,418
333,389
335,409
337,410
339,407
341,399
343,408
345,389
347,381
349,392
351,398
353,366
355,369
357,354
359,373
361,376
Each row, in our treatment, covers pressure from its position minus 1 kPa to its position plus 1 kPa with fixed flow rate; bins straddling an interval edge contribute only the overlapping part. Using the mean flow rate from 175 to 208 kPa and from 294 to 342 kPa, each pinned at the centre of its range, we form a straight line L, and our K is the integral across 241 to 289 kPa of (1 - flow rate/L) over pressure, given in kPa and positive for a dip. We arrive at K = 6.6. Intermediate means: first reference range 392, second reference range 402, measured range 343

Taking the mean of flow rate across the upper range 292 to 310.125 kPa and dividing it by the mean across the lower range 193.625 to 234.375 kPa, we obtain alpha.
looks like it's 0.94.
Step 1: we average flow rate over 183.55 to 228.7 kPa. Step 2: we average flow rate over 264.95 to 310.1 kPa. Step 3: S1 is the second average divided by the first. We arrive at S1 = 0.9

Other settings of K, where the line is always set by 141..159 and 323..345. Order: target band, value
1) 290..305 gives 1.28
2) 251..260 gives 1.34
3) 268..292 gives 4.40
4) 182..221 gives 1.07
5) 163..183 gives 0.86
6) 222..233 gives 0.02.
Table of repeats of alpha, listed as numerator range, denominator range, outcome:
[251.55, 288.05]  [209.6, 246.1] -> 0.81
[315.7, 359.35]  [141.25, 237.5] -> 0.97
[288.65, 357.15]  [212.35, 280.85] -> 1.06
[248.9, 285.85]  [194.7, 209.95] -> 0.83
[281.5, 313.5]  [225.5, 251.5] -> 0.96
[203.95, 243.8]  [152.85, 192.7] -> 1.03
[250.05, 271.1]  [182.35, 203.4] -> 0.87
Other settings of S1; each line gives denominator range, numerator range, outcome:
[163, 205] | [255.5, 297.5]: 0.85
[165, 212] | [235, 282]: 0.88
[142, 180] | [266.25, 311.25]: 0.87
